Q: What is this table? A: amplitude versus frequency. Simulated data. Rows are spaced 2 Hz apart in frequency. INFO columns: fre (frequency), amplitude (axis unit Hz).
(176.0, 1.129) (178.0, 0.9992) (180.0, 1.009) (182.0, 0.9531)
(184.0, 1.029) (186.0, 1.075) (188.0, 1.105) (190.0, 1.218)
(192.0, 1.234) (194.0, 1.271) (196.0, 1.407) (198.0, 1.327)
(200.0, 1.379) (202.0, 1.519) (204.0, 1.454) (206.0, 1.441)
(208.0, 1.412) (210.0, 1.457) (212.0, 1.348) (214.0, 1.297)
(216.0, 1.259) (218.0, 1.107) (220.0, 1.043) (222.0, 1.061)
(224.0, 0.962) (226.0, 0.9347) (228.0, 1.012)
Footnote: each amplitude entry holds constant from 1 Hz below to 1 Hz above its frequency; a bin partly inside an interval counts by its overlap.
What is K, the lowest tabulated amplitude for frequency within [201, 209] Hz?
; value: 1.412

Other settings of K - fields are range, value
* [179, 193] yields 0.9531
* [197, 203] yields 1.327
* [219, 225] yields 0.962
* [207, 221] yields 1.043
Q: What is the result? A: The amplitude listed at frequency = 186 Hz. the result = 1.075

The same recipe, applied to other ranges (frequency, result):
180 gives 1.009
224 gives 0.962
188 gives 1.105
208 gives 1.412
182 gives 0.9531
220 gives 1.043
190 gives 1.218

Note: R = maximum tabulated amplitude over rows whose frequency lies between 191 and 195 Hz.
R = 1.271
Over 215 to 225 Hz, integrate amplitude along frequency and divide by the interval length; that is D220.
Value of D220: 1.09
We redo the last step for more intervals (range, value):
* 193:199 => 1.33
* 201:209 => 1.46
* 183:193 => 1.13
